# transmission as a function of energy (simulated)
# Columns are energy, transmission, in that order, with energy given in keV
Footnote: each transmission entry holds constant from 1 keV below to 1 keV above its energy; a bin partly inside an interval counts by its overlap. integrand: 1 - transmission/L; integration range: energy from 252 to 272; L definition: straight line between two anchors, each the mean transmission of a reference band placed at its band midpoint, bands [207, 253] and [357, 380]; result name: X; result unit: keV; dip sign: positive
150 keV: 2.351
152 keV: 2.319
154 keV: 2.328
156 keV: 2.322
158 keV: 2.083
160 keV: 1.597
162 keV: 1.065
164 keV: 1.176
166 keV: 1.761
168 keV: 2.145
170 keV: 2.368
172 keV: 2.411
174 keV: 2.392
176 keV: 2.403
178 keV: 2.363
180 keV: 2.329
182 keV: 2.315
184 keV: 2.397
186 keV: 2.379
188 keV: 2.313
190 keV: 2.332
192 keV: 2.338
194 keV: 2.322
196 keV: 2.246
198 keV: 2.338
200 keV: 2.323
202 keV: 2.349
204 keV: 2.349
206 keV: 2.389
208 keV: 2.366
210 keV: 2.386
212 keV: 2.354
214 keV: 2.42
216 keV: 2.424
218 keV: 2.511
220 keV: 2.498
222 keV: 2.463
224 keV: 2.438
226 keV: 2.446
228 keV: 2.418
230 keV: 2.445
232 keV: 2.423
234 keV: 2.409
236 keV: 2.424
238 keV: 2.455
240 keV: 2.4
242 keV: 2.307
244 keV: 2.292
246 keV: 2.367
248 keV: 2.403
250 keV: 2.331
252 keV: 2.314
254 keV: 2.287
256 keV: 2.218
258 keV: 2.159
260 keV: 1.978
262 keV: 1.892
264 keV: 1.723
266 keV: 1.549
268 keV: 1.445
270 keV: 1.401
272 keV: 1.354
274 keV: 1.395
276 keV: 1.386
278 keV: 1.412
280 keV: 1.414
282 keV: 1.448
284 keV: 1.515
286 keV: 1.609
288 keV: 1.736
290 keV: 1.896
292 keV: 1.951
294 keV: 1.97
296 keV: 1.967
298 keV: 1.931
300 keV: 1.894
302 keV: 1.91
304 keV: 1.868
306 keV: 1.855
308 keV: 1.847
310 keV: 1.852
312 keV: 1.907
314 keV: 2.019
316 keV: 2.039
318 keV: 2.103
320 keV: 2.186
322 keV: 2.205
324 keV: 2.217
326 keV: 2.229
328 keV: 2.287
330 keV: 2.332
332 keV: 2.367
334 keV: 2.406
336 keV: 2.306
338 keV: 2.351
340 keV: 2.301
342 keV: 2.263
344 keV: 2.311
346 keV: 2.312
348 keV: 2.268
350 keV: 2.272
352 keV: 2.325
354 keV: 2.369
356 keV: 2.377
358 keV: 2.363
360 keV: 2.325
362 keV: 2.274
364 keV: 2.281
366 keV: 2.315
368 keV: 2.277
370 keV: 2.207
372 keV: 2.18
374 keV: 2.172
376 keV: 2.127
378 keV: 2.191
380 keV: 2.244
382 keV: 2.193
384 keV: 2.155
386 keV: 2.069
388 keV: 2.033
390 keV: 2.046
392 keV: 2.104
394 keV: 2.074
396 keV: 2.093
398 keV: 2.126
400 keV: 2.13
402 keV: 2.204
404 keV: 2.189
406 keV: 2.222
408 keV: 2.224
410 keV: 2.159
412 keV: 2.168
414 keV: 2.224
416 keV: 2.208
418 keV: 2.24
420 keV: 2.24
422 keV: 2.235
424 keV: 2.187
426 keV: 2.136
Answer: 4.4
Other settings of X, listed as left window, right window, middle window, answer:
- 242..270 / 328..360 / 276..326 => 7.7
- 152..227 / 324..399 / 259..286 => 8.6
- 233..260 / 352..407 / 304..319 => 2.1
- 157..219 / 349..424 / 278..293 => 3.9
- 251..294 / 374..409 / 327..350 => -4.2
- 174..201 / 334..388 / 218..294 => 9.5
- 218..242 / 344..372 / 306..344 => 2.6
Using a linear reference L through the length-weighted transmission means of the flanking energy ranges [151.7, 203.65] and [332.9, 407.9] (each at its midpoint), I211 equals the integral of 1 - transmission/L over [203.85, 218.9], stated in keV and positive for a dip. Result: -1.5 keV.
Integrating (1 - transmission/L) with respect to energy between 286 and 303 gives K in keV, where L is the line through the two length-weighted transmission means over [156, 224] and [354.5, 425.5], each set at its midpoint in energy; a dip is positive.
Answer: 2.5 keV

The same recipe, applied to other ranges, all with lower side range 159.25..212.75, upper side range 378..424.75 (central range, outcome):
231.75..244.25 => -1.1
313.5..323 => 0.3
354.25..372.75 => -1.0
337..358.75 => -1.4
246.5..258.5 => -0.6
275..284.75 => 3.4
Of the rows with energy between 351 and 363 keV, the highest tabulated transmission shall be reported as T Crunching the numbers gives 2.377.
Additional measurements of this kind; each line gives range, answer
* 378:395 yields 2.244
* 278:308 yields 1.97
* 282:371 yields 2.406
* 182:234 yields 2.511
